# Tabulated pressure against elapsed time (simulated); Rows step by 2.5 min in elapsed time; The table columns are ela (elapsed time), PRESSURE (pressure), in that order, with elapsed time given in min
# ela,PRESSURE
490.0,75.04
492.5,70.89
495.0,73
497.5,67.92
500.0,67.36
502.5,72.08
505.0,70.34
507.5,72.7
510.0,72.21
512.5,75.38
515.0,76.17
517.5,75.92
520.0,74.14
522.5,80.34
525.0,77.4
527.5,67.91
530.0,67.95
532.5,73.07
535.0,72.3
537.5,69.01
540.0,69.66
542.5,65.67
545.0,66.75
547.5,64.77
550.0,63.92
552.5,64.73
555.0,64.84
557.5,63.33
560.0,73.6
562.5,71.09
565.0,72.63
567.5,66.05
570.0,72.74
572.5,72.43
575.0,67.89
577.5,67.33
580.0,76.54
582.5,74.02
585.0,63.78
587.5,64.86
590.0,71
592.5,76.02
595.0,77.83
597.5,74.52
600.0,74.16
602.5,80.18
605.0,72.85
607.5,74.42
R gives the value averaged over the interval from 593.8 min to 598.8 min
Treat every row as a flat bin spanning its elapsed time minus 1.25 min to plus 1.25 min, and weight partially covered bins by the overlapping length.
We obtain 76.1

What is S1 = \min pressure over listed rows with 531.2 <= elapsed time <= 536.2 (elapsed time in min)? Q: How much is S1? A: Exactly 72.3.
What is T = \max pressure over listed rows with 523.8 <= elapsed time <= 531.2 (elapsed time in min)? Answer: 77.4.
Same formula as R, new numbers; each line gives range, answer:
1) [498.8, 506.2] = 69.9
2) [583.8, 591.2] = 66.5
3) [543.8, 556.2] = 65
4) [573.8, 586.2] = 69.9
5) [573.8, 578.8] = 67.7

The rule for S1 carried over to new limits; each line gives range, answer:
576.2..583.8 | 67.33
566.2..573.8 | 66.05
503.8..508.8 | 70.34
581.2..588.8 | 63.78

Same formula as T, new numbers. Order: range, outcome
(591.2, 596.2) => 77.83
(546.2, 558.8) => 64.84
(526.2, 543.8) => 73.07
